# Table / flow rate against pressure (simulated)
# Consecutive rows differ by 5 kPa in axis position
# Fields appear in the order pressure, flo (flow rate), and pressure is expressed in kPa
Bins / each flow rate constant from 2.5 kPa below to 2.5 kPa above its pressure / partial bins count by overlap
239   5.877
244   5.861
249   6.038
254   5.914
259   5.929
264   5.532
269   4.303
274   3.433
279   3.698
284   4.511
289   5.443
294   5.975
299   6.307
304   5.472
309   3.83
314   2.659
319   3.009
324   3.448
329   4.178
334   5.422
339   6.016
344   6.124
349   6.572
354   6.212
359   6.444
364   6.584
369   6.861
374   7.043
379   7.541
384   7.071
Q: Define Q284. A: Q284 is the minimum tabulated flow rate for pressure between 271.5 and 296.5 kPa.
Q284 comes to 3.433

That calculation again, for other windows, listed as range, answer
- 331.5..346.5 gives 5.422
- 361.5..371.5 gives 6.584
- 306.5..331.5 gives 2.659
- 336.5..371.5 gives 6.016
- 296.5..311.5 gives 3.83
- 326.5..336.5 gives 4.178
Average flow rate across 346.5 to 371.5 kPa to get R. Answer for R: 6.53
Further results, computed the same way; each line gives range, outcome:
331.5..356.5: 6.07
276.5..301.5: 5.19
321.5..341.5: 4.77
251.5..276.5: 5.02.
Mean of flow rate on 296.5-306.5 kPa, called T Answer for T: 5.89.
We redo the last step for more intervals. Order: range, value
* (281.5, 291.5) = 4.98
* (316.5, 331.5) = 3.54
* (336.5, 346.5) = 6.07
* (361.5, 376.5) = 6.83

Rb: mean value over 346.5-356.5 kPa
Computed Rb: 6.39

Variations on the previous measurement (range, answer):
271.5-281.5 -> 3.57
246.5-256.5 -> 5.98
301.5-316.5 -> 3.99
